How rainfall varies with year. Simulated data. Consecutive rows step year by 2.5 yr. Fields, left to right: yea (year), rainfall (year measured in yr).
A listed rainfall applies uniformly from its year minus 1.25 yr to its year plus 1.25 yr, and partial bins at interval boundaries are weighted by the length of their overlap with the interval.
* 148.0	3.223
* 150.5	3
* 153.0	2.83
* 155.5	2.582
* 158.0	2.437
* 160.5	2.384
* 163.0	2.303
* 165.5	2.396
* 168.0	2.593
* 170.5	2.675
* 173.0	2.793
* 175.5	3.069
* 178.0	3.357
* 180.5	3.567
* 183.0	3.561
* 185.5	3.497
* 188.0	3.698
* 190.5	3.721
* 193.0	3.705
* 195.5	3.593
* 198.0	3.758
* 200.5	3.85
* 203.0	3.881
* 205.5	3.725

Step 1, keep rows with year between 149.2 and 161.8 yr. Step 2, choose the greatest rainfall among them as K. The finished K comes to 3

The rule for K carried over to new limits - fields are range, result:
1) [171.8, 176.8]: 3.069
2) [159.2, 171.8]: 2.675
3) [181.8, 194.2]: 3.721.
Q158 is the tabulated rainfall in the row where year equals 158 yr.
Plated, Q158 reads 2.437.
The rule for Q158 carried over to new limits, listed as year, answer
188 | 3.698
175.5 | 3.069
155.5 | 2.582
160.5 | 2.384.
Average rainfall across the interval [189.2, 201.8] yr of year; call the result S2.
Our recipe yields 3.73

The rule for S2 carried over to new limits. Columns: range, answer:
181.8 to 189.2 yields 3.58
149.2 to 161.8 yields 2.65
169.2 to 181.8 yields 3.09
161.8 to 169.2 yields 2.43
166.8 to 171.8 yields 2.64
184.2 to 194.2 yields 3.65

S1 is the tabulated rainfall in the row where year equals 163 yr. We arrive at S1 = 2.303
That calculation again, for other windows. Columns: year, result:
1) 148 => 3.223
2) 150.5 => 3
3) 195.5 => 3.593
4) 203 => 3.881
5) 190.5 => 3.721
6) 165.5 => 2.396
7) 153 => 2.83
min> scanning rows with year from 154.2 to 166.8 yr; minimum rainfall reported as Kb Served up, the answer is 2.303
